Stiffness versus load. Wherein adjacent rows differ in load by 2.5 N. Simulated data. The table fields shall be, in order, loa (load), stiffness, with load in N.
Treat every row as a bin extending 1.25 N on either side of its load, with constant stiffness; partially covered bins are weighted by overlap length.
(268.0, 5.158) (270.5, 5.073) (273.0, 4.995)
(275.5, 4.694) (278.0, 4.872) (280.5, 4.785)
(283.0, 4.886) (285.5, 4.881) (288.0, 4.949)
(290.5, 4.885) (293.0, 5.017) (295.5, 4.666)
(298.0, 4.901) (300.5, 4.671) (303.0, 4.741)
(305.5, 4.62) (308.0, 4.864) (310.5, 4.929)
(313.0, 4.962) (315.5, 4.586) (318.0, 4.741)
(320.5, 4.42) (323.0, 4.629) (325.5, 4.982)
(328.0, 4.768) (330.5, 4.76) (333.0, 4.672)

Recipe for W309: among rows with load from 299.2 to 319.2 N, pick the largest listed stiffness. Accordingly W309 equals 4.962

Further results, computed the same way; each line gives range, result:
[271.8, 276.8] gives 4.995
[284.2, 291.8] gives 4.949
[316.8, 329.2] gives 4.982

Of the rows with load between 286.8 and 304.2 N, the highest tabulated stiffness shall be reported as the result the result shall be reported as 5.017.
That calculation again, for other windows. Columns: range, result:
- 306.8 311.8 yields 4.929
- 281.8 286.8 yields 4.886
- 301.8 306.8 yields 4.741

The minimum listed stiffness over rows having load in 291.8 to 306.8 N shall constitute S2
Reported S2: 4.62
